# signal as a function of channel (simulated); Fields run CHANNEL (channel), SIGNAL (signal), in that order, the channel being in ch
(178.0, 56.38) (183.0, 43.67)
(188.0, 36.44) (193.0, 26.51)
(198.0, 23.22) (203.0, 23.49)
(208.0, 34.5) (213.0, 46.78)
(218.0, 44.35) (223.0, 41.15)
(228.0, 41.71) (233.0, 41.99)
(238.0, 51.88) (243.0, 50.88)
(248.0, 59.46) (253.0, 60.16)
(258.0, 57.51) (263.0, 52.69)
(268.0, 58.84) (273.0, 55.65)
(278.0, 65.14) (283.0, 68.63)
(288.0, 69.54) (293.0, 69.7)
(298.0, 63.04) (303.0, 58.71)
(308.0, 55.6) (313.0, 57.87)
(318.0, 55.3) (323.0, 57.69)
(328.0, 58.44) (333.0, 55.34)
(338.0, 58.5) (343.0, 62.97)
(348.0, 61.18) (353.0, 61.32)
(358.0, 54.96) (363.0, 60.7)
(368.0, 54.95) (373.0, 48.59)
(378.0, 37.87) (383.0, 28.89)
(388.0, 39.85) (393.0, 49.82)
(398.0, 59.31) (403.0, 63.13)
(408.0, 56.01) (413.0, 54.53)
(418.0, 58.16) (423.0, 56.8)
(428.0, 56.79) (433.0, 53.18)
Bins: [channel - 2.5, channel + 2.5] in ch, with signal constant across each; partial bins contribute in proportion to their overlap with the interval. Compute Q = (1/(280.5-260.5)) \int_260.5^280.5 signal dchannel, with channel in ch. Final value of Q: 58.1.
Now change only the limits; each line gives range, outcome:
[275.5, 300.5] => 67.2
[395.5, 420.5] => 58.2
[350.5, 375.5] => 56.1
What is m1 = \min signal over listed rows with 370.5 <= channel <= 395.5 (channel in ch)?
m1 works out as 28.89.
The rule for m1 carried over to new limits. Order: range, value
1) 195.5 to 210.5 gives 23.22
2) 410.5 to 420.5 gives 54.53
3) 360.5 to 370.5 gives 54.95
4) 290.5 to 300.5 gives 63.04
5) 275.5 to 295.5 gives 65.14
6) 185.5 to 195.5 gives 26.51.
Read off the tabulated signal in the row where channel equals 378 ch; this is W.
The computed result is 37.87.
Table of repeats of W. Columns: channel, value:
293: 69.7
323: 57.69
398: 59.31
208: 34.5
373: 48.59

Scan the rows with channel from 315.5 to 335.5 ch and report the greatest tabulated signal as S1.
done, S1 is 58.44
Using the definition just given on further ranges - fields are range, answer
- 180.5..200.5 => 43.67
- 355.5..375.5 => 60.7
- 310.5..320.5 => 57.87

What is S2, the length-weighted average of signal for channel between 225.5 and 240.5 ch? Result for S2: 45.2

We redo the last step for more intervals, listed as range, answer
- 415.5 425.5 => 57.5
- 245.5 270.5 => 57.7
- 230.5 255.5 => 52.9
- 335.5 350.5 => 60.9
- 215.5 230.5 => 42.4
